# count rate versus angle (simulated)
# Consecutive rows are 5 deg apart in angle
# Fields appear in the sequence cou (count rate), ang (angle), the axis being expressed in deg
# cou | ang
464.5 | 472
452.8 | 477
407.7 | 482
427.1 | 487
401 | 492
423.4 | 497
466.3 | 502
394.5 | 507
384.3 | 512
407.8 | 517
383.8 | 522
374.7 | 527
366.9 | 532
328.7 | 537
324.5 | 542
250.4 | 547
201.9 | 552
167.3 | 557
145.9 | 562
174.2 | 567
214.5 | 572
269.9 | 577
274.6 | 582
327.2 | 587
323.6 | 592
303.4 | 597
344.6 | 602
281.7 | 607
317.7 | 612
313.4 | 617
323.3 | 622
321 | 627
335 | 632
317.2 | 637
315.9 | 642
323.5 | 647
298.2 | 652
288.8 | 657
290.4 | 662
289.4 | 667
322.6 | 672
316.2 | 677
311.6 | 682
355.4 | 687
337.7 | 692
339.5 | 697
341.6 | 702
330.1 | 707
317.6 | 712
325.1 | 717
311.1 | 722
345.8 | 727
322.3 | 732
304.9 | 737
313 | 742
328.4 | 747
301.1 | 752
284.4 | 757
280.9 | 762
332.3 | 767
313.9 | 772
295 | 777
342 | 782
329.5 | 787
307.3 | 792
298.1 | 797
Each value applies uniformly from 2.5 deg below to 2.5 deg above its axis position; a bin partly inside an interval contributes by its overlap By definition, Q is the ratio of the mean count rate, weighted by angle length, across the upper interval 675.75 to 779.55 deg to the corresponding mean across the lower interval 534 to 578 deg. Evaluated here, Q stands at 1.38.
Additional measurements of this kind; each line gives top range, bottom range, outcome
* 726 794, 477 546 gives 0.80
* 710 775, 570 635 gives 1.03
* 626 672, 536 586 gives 1.31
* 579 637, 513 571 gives 1.10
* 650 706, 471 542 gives 0.79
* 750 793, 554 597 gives 1.29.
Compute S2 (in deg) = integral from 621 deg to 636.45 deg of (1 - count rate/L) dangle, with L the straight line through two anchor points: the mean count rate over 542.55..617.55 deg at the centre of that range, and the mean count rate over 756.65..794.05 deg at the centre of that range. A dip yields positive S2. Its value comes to -2.9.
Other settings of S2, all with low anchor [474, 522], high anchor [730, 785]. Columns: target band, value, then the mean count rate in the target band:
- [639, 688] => 5.5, 310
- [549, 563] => 7.7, 177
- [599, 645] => 6.0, 319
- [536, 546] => 2.1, 315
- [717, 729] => -0.1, 327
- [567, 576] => 4.1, 213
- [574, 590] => 3.9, 289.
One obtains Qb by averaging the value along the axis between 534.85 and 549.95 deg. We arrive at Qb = 298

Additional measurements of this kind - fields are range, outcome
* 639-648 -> 319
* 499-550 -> 367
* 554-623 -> 268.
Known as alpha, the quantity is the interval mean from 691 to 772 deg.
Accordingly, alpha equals 319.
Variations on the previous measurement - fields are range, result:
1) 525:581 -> 256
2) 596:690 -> 314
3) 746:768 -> 302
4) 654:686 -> 306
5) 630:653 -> 319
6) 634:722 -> 319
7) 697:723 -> 327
